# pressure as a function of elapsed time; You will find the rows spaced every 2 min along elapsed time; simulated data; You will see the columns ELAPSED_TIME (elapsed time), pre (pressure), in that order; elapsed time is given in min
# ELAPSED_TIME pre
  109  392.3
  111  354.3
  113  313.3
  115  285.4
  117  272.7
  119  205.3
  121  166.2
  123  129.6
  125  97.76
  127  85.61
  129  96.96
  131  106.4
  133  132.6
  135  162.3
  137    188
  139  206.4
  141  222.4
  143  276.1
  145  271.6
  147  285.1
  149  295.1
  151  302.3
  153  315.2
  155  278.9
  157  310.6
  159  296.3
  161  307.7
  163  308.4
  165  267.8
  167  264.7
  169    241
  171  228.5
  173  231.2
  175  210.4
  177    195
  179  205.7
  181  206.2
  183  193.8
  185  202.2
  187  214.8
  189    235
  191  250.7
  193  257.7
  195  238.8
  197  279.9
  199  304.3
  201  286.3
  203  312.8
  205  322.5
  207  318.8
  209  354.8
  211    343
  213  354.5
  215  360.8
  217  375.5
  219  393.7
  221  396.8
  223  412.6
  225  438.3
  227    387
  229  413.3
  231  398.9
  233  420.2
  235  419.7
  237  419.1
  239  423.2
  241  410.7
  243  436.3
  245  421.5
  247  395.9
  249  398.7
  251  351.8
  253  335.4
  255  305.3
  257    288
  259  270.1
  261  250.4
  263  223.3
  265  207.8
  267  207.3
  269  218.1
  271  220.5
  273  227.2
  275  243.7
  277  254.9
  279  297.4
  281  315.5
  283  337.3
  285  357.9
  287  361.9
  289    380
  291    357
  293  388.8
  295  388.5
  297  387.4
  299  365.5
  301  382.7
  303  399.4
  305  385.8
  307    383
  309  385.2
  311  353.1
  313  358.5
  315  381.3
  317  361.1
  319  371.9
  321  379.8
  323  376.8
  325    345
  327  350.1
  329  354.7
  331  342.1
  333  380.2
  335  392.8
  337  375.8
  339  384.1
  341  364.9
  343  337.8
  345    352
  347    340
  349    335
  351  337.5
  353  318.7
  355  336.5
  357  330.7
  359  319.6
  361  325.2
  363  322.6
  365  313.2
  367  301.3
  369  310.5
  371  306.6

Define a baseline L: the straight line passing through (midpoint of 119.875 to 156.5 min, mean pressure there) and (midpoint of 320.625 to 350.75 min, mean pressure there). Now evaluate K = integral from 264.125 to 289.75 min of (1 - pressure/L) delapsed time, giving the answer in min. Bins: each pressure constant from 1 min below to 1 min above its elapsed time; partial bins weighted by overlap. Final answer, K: 2.9 min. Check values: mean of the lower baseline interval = 203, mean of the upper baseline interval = 360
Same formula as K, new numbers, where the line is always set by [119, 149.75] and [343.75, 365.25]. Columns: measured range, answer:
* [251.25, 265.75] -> -0.49 min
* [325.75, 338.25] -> -1.99 min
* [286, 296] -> -3.04 min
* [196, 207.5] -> -3.86 min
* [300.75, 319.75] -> -4.77 min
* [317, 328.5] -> -2.04 min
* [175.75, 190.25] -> 0.41 min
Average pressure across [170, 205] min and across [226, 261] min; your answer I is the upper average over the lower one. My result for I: 1.6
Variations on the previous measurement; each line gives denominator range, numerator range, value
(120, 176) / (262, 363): 1.50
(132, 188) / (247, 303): 1.28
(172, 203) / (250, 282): 1.11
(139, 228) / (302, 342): 1.28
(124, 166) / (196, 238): 1.60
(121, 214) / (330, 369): 1.41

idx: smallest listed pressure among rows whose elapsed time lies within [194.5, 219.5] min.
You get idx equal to 238.8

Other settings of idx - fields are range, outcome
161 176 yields 210.4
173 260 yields 193.8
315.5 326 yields 345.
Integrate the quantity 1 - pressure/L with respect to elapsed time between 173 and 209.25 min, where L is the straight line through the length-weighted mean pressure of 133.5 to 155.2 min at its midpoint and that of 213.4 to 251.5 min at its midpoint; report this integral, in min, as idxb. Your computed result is 8.9 min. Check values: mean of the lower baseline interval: 251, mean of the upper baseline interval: 404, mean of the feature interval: 252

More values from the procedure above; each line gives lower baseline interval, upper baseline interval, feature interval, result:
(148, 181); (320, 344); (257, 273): 4.6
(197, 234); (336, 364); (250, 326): 5.4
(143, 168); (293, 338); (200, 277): -1.8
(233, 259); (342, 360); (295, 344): -3.2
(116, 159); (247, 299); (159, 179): -1.5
